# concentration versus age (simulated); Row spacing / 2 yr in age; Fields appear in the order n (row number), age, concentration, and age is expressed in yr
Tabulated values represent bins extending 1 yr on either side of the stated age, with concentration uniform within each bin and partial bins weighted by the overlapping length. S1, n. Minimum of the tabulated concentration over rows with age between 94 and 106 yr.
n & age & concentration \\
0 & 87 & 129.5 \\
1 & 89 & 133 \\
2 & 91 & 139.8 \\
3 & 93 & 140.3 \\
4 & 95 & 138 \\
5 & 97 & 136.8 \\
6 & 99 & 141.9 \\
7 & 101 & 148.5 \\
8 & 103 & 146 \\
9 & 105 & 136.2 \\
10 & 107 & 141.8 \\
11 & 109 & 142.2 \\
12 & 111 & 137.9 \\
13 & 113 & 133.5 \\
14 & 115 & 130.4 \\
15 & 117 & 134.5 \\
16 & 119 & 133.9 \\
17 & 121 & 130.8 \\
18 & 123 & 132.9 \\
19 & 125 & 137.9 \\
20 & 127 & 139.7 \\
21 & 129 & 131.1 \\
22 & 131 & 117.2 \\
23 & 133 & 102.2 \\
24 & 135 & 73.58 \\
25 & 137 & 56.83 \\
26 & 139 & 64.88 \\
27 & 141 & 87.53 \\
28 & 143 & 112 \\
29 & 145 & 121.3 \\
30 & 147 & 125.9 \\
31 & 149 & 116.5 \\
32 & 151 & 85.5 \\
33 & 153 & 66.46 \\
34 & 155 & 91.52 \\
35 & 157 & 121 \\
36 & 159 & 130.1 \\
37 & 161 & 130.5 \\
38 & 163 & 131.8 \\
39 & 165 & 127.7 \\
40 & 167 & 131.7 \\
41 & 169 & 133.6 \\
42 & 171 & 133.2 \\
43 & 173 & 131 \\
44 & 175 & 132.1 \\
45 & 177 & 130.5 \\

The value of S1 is 136.2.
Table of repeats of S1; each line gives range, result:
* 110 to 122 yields 130.4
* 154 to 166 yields 91.52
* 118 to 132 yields 117.2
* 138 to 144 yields 64.88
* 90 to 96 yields 138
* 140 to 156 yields 66.46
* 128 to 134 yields 102.2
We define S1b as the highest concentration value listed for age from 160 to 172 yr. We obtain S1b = 133.6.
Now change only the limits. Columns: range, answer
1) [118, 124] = 133.9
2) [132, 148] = 125.9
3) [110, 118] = 137.9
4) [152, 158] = 121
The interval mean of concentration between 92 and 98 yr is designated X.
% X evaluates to 138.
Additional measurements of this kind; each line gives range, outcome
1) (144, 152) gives 112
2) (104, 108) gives 139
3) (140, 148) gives 112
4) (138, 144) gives 88.1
